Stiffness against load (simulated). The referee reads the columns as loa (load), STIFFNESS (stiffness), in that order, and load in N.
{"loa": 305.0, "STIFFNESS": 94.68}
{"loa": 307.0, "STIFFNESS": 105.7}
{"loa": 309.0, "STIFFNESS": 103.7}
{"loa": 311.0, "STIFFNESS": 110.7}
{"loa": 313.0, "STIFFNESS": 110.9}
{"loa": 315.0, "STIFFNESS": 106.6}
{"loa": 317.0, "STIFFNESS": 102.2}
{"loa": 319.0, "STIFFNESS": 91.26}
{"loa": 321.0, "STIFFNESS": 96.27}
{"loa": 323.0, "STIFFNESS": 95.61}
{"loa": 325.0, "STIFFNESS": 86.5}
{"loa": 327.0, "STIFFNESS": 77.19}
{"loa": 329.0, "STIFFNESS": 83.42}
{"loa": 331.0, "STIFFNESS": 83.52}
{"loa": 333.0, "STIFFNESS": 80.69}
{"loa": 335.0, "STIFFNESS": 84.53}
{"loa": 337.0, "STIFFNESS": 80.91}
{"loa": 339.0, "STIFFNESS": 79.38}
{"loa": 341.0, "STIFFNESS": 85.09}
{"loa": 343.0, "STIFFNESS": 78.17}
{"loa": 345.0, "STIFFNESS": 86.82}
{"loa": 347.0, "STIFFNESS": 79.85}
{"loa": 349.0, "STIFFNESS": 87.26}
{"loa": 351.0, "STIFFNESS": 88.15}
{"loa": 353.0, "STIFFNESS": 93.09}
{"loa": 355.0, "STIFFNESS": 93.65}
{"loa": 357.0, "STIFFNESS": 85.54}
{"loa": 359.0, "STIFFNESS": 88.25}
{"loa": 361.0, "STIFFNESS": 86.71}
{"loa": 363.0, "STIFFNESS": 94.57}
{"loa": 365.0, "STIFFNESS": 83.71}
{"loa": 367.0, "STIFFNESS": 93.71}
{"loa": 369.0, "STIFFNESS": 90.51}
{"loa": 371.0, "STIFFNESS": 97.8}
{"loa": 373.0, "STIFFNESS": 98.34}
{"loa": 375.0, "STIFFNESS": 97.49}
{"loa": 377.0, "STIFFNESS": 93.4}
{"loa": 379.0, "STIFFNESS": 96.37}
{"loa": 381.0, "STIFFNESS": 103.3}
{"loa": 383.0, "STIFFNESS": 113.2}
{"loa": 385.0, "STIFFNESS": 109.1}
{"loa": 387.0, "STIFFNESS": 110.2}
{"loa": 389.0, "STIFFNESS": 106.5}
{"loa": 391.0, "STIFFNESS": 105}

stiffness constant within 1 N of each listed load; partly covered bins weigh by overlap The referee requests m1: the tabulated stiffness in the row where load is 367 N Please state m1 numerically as 93.71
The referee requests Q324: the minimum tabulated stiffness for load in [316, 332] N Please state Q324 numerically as 77.19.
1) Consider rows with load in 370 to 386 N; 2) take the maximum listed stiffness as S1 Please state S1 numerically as 113.2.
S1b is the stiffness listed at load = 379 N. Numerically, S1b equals 96.37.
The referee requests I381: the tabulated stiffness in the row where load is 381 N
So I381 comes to 103.3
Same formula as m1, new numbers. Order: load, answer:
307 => 105.7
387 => 110.2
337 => 80.91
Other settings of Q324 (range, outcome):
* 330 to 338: 80.69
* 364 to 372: 83.71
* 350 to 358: 85.54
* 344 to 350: 79.85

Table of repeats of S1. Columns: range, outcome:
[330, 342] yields 85.09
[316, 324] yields 102.2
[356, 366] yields 94.57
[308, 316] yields 110.9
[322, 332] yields 95.61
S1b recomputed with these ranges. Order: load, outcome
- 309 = 103.7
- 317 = 102.2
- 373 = 98.34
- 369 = 90.51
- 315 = 106.6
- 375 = 97.49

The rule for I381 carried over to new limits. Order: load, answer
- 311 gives 110.7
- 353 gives 93.09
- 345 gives 86.82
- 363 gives 94.57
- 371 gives 97.8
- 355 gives 93.65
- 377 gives 93.4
